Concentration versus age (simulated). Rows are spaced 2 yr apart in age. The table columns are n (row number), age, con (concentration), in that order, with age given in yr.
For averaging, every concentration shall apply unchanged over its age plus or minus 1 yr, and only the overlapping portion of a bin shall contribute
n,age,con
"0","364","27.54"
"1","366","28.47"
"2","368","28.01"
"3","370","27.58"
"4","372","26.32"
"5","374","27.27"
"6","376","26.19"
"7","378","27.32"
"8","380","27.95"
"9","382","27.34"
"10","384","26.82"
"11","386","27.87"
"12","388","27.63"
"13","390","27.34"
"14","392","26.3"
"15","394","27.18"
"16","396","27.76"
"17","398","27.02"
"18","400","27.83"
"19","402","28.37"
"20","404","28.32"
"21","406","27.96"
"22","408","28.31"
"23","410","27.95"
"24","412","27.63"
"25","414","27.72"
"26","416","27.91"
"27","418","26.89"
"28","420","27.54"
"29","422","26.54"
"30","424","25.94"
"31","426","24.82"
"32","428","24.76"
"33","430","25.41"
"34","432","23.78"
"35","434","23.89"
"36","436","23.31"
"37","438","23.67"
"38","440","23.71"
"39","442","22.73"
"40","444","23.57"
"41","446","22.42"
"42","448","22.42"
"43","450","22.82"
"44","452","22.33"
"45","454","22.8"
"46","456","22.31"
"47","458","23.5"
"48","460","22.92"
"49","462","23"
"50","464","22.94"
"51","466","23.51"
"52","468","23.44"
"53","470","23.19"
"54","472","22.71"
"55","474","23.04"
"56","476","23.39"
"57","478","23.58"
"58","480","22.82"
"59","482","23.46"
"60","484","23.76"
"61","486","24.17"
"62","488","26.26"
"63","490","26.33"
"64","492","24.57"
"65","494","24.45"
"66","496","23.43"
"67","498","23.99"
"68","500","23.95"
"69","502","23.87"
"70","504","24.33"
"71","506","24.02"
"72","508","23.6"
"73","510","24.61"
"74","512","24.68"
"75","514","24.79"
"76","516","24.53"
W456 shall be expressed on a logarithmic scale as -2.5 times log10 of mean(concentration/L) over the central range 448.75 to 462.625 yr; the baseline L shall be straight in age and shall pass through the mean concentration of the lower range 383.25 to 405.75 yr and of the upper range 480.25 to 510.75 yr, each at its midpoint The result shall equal 0.124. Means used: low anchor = 27.5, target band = 22.8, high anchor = 24.3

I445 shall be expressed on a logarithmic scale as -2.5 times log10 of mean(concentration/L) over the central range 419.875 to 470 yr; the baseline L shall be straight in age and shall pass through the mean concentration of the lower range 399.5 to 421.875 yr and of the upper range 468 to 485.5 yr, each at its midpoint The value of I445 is 0.08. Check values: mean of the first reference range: 27.8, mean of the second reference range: 23.3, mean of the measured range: 23.7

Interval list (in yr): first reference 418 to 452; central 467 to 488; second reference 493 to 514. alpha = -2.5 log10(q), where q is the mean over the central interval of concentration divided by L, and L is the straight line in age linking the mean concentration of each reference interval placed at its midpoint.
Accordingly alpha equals 0.03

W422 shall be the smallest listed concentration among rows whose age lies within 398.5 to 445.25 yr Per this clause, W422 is 22.73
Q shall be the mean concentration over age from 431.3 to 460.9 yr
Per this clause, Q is 23.1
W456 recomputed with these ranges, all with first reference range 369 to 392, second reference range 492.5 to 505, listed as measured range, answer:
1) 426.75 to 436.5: 0.07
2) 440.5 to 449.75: 0.12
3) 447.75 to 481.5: 0.09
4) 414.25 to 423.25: -0.04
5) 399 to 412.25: -0.06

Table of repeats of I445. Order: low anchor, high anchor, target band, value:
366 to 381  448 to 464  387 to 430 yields -0.07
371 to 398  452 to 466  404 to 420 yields -0.09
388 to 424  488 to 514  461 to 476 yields 0.10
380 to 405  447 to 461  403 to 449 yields -0.03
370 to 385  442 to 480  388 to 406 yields -0.06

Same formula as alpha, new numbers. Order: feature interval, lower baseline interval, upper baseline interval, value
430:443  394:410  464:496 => 0.11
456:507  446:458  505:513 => -0.01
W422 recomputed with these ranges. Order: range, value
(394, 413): 27.02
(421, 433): 23.78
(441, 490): 22.31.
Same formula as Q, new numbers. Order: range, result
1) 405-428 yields 27.1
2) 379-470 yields 25.4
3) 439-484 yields 23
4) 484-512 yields 24.4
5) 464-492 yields 23.8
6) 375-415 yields 27.5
